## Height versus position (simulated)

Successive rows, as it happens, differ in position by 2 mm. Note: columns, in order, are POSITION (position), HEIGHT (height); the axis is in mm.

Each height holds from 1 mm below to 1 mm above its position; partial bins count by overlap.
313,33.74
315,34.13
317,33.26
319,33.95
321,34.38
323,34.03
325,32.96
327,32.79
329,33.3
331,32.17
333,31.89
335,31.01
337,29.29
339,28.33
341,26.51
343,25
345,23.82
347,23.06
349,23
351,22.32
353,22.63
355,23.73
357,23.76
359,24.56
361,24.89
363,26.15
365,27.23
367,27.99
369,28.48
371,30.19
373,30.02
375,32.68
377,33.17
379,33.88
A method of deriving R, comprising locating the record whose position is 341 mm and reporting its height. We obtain 26.51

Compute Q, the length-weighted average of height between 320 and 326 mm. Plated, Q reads 33.8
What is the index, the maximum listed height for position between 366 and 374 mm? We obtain 30.19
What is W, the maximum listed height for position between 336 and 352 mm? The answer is 29.29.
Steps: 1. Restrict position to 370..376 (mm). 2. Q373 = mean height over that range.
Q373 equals 31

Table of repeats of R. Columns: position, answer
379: 33.88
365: 27.23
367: 27.99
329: 33.3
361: 24.89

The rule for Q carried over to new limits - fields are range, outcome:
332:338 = 30.7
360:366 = 26.1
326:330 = 33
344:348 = 23.4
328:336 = 32.1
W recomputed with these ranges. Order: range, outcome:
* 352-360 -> 24.56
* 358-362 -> 24.89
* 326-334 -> 33.3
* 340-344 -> 26.51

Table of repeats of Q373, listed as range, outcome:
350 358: 23.1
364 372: 28.5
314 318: 33.7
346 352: 22.8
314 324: 34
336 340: 28.8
